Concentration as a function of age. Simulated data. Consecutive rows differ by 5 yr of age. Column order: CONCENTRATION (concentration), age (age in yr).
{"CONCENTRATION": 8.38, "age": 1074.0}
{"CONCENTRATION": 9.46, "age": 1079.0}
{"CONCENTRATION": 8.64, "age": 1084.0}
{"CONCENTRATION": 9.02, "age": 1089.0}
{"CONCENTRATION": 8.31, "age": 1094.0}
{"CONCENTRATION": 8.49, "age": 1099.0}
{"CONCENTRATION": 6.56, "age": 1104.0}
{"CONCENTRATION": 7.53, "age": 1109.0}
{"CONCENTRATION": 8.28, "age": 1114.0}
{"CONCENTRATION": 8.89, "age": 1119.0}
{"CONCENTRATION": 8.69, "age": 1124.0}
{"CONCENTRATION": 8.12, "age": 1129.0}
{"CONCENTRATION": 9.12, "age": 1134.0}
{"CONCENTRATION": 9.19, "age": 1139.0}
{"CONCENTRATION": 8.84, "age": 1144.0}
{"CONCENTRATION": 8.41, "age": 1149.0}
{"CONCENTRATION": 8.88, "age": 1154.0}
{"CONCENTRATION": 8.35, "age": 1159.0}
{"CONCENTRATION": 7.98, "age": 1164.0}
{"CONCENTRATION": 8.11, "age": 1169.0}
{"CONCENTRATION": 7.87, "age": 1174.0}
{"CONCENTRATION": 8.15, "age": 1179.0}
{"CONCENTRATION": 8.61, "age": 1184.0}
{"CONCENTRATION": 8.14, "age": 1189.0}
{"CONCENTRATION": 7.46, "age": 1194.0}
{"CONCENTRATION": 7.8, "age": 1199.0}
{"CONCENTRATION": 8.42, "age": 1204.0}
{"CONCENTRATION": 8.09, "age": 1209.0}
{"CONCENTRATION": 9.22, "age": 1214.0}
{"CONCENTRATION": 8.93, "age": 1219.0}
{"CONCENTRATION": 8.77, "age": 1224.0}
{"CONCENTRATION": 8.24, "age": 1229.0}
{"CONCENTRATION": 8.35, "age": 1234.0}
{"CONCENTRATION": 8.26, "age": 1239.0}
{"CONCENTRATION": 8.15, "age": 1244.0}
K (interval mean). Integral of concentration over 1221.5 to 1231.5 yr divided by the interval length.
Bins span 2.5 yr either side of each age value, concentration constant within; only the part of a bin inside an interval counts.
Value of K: 8.5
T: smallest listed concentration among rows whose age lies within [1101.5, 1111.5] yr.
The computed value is 6.56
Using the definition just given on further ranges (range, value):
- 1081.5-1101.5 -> 8.31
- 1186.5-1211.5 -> 7.46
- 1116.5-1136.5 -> 8.12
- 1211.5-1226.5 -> 8.77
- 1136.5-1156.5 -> 8.41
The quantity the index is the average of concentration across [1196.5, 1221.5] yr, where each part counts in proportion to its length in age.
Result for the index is 8.49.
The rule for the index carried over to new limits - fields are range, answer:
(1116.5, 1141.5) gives 8.8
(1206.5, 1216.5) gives 8.66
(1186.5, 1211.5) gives 7.98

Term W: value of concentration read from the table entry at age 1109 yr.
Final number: 7.53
